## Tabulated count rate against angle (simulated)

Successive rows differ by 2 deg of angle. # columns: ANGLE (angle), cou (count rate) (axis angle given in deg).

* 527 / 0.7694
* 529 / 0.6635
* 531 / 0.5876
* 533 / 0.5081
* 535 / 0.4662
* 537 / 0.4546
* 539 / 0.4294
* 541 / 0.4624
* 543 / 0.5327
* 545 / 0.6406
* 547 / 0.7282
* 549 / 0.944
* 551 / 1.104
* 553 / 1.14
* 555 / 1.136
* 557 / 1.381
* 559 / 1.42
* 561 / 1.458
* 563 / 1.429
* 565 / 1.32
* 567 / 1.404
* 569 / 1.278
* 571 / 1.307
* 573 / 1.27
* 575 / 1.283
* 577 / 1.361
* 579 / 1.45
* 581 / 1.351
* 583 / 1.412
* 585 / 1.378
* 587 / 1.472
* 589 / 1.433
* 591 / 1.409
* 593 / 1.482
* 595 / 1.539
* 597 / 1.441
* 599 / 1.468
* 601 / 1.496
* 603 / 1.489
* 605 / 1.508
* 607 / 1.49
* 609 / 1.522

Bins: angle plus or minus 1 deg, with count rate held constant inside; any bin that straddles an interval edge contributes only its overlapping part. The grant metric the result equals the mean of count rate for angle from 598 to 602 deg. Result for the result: 1.48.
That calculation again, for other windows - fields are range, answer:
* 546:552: 0.925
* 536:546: 0.504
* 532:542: 0.464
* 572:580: 1.34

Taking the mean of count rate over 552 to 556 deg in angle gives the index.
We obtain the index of 1.14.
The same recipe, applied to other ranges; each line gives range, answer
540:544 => 0.498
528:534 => 0.586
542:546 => 0.587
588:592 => 1.42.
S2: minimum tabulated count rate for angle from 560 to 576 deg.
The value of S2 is 1.27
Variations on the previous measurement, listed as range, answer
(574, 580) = 1.283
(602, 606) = 1.489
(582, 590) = 1.378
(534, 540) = 0.4294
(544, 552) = 0.6406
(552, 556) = 1.136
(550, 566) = 1.104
